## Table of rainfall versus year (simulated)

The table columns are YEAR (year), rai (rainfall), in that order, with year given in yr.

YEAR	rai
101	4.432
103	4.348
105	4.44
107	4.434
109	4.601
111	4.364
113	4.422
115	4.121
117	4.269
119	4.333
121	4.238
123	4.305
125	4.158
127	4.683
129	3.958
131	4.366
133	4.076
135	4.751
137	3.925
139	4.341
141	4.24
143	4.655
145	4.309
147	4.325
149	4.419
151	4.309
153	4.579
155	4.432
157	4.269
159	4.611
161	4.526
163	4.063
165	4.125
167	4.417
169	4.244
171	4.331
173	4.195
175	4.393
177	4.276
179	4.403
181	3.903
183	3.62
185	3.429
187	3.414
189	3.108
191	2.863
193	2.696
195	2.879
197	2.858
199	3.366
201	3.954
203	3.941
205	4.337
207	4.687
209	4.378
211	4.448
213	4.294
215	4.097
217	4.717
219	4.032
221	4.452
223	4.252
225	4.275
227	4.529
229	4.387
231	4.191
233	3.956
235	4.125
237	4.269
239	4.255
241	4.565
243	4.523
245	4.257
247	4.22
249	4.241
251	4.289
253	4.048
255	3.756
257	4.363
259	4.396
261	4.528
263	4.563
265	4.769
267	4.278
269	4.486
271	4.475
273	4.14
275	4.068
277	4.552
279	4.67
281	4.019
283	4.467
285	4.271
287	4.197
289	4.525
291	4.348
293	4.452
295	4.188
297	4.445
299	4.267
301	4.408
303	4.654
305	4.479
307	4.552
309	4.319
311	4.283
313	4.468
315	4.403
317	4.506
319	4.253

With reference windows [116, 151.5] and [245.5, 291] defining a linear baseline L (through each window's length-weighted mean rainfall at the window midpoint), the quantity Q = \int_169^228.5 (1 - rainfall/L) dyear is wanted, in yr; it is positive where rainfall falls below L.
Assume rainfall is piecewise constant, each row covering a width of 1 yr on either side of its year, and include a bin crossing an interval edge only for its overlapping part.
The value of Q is 5.21 yr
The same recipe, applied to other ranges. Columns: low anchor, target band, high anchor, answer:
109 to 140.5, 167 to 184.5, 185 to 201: -3.9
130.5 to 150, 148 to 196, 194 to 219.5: 2.4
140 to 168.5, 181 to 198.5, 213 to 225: 4.7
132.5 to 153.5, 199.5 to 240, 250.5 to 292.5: 0.8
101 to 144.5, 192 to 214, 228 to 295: 2.7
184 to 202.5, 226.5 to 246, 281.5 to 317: -3.3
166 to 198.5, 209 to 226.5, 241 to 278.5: -1.5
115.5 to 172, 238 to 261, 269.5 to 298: 0.3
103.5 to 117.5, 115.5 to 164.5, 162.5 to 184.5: -0.6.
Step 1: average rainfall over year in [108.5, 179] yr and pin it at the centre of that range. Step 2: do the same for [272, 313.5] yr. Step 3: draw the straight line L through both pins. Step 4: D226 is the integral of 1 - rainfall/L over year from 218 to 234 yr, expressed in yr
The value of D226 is 0.34 yr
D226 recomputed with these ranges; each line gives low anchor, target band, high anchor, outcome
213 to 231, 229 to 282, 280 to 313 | 0.5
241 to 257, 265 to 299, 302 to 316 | -0.1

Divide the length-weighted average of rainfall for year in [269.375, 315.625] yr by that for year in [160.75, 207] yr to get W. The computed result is 1.2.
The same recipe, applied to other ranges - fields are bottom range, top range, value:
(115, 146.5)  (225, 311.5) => 1.01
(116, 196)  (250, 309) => 1.06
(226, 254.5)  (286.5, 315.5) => 1.03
